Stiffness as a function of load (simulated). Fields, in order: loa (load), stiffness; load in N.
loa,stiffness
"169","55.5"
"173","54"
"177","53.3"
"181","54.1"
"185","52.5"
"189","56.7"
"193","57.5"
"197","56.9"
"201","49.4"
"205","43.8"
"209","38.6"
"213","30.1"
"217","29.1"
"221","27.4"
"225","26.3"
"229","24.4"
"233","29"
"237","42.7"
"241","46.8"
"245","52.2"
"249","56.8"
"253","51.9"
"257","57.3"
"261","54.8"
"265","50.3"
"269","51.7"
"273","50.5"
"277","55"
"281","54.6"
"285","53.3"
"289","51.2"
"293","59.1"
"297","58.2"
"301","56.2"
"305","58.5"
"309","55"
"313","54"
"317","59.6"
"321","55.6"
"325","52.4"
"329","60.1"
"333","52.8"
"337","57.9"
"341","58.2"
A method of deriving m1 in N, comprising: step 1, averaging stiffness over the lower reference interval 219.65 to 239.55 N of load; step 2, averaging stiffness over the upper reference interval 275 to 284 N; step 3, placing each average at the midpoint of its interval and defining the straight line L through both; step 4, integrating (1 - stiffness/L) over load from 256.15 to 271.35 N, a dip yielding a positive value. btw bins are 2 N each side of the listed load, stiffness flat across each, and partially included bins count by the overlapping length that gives -2.07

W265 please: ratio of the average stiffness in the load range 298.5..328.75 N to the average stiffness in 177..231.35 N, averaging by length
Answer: 1.3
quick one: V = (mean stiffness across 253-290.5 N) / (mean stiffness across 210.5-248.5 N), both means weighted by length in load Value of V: 1.5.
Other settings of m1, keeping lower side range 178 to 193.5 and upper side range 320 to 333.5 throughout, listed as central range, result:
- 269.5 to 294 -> 0.7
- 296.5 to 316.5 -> -0.4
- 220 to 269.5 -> 9.9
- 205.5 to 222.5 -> 6.9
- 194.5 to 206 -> 0.8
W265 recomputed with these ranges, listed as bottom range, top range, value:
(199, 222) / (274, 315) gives 1.51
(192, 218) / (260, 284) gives 1.21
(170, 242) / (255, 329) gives 1.28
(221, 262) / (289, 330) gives 1.31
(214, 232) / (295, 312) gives 2.10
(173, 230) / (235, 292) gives 1.20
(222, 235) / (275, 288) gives 2.03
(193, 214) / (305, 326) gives 1.22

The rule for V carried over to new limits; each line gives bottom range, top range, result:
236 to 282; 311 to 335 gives 1.07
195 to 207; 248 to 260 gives 1.10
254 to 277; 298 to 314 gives 1.06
